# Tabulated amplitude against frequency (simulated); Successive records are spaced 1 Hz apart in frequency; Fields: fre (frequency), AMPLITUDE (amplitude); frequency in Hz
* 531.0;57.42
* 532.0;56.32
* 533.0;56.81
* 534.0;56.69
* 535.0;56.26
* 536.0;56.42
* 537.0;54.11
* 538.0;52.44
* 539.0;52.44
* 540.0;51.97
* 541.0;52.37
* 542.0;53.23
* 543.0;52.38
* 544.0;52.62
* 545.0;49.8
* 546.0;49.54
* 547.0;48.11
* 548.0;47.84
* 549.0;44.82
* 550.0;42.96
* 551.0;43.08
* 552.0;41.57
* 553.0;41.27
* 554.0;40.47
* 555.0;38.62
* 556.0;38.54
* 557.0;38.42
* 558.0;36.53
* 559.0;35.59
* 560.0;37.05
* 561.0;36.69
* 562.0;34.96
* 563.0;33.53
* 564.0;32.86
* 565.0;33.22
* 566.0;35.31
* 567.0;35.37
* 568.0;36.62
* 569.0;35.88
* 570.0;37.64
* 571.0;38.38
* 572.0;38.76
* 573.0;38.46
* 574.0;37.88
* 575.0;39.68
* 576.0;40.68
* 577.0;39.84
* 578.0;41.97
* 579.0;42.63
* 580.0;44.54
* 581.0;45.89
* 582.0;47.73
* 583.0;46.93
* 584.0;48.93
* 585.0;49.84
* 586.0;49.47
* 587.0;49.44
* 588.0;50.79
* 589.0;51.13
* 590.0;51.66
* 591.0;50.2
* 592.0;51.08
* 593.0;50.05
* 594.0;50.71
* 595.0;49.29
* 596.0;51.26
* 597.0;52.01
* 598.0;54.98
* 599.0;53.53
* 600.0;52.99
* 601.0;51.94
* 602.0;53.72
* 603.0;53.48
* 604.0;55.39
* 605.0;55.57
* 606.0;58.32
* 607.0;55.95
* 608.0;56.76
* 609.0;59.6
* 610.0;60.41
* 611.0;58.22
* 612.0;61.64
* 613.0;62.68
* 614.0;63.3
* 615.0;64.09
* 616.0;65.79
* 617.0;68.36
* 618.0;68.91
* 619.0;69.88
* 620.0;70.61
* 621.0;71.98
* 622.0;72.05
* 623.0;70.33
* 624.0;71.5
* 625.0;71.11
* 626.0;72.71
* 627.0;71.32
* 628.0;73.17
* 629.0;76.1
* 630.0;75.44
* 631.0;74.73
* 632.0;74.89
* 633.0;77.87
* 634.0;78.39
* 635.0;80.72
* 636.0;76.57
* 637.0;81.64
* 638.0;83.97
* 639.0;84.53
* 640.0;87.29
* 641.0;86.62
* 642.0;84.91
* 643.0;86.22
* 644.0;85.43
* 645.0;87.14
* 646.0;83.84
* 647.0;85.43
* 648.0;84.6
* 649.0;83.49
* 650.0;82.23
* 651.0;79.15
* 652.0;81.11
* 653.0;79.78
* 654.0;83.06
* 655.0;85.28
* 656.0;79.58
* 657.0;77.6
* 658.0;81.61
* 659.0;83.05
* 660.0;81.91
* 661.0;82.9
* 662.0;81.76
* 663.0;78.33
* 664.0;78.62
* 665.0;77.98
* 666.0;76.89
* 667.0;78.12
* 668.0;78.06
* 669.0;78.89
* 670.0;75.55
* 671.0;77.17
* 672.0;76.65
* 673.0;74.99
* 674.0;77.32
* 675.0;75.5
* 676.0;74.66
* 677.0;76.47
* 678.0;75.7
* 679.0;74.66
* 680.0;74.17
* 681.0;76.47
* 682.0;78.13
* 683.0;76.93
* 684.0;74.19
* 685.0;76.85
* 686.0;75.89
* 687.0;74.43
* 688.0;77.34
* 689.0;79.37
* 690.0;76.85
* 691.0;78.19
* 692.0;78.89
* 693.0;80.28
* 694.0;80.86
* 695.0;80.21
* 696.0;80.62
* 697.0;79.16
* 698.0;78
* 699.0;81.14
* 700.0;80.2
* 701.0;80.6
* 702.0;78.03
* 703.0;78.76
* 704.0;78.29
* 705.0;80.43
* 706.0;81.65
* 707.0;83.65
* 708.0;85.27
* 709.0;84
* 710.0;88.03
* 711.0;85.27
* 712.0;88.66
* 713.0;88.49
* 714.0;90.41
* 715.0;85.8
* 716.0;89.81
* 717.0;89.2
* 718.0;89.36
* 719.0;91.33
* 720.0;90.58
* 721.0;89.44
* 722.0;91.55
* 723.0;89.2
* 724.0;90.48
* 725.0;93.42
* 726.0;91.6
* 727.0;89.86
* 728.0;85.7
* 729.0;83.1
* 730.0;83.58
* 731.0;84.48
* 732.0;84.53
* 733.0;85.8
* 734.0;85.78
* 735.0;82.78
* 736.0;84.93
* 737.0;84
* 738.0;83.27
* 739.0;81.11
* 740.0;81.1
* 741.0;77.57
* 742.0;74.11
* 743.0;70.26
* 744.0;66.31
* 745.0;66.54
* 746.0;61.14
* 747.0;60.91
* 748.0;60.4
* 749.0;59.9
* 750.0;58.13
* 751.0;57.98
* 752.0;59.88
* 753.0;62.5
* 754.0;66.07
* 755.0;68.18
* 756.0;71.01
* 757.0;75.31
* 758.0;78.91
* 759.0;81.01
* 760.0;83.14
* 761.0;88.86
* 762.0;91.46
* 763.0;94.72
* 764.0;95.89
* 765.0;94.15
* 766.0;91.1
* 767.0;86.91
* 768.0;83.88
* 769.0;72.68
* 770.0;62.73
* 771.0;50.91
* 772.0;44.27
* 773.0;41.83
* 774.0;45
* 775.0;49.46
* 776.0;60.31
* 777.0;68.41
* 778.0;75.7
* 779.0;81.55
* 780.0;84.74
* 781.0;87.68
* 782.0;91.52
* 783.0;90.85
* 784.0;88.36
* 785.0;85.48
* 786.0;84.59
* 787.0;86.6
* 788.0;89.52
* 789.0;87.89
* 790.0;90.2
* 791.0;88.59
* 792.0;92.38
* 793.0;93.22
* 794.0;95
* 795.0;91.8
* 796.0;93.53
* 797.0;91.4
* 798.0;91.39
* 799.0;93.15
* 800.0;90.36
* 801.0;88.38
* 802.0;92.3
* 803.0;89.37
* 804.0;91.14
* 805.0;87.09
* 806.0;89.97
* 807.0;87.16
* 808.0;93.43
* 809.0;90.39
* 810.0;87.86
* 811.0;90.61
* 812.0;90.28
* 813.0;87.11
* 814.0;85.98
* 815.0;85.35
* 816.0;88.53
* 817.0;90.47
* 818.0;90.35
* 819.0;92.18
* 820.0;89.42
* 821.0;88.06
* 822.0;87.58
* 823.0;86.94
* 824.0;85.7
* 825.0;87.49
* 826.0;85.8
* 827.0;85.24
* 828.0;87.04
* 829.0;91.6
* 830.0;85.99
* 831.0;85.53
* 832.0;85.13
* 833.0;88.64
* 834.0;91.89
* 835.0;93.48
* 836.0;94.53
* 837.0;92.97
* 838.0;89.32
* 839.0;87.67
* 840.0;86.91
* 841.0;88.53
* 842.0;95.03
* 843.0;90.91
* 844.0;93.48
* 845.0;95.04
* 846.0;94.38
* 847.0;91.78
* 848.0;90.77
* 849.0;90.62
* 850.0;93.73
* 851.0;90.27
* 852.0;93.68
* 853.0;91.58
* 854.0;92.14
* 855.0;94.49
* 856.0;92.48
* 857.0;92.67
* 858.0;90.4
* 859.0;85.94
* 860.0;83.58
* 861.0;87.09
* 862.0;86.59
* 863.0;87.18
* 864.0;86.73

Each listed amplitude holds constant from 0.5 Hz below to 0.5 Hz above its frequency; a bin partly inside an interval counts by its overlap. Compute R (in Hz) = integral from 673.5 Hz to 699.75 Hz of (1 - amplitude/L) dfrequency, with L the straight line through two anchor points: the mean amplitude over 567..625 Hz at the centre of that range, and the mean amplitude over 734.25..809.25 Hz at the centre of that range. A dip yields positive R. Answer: -4.3 Hz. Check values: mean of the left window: 53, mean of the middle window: 77.4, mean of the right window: 79.1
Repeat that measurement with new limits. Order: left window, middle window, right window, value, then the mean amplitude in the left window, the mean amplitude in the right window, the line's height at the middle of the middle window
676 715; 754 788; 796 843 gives 3.46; 79.9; 89.3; 85.6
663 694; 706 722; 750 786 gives -2.50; 76.9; 74.6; 76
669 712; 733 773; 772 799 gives 3.15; 78.7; 81.3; 80.4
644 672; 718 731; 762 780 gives -2.35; 80.9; 71.5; 75.4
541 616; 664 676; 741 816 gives -2.92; 47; 79.6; 61.9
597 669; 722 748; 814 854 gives 0.27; 73.1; 89.8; 81.6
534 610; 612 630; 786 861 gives -4.79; 46.5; 90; 54.9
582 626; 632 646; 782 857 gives -4.39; 57.9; 90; 63.1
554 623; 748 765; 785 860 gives 0.85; 49.3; 90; 78.5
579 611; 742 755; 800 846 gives 2.35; 52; 89.4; 77.1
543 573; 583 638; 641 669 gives 0.77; 40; 81.8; 62.7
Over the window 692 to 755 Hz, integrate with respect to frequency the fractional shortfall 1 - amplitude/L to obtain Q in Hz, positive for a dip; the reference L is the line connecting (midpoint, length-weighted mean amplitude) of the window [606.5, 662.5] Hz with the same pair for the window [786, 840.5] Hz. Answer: 1.7 Hz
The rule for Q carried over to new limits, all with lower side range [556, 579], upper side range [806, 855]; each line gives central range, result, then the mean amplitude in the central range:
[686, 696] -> -2.67 Hz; 78.5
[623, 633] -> -4.90 Hz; 73.5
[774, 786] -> 0.36 Hz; 77.4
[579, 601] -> -4.35 Hz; 50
